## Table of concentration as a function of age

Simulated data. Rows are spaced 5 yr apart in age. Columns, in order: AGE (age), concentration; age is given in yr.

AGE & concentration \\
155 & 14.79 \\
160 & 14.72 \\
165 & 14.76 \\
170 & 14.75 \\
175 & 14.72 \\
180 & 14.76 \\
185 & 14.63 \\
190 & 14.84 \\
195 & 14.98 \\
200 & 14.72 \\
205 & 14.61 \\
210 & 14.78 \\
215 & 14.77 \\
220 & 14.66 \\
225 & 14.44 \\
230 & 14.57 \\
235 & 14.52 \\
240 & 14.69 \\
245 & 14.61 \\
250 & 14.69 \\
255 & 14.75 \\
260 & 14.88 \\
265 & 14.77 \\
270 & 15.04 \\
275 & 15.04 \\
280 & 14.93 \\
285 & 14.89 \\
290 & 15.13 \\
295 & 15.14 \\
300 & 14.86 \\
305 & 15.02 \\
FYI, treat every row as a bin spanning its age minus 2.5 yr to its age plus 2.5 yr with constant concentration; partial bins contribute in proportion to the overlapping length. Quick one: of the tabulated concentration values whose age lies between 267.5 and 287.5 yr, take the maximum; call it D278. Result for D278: 15.04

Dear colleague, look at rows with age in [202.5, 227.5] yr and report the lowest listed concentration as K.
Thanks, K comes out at 14.44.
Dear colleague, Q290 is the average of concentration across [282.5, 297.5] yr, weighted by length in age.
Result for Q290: 15.1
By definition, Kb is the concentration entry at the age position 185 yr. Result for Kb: 14.63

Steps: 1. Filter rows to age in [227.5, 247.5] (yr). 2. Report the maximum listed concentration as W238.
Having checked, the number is 14.69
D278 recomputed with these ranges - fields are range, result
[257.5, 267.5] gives 14.88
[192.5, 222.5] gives 14.98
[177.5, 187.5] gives 14.76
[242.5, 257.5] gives 14.75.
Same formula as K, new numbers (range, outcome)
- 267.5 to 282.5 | 14.93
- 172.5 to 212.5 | 14.61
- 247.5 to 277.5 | 14.69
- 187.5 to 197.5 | 14.84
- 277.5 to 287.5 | 14.89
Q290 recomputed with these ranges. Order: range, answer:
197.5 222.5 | 14.7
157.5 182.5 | 14.7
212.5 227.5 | 14.6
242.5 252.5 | 14.7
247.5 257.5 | 14.7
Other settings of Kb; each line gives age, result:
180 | 14.76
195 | 14.98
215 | 14.77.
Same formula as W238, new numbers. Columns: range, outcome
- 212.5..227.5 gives 14.77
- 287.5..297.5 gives 15.14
